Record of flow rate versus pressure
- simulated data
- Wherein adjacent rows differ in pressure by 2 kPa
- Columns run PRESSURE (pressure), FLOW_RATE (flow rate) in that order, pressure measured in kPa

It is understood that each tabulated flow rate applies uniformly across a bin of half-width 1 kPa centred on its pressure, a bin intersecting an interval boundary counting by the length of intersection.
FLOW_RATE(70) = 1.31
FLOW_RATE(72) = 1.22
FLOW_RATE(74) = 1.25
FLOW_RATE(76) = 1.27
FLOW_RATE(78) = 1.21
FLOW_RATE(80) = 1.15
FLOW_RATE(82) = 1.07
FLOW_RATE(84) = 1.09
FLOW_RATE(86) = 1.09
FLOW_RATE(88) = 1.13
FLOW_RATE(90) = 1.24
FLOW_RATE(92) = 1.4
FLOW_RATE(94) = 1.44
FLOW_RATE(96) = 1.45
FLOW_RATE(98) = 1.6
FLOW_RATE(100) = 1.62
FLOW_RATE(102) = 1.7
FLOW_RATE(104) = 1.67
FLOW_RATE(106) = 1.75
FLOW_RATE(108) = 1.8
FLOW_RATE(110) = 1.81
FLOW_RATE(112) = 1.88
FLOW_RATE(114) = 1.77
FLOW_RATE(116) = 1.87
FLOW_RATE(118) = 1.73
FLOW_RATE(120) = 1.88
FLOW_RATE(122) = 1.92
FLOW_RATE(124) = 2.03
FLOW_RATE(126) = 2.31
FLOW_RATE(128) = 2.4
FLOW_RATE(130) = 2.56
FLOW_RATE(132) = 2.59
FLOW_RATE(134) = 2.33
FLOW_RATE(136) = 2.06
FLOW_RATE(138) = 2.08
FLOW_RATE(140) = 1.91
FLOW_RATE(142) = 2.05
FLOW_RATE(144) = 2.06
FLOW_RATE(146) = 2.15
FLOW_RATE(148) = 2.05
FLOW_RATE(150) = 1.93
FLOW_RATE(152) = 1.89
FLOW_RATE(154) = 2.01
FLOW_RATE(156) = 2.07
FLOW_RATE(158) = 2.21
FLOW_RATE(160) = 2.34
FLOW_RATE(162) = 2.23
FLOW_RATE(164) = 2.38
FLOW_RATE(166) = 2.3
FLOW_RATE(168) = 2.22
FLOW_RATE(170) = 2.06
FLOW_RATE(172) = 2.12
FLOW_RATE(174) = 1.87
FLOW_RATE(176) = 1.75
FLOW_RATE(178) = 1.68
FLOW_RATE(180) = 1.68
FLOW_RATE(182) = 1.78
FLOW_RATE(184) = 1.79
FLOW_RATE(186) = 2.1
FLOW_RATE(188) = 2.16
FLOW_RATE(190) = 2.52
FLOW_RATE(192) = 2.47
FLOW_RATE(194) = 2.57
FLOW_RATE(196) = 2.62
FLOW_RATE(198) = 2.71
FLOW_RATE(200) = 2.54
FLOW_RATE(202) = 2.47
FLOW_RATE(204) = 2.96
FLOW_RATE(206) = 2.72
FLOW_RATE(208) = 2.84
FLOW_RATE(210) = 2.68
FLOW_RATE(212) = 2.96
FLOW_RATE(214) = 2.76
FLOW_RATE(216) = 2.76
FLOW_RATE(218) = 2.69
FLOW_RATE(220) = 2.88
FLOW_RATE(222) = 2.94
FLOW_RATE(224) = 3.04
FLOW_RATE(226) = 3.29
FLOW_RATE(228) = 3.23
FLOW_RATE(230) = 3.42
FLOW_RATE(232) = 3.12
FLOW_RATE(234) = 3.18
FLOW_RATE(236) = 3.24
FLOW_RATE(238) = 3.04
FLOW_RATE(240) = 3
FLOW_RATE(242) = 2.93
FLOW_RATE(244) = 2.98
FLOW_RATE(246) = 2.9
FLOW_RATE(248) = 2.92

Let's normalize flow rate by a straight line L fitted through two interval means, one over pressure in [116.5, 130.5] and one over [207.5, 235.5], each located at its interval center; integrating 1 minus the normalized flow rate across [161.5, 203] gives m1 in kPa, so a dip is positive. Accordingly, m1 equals 7.0 kPa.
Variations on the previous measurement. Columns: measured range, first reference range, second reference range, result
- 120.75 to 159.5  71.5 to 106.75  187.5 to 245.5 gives -3.9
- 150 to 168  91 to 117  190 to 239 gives 0.8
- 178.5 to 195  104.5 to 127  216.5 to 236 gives 3.4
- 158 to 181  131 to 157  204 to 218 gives 2.8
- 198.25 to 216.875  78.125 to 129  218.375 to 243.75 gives 0.5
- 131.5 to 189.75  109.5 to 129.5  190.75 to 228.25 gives 6.7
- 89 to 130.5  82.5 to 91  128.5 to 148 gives -4.7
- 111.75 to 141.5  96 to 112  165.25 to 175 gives -4.0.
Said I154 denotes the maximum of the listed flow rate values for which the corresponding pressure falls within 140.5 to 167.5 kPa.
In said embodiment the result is 2.38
